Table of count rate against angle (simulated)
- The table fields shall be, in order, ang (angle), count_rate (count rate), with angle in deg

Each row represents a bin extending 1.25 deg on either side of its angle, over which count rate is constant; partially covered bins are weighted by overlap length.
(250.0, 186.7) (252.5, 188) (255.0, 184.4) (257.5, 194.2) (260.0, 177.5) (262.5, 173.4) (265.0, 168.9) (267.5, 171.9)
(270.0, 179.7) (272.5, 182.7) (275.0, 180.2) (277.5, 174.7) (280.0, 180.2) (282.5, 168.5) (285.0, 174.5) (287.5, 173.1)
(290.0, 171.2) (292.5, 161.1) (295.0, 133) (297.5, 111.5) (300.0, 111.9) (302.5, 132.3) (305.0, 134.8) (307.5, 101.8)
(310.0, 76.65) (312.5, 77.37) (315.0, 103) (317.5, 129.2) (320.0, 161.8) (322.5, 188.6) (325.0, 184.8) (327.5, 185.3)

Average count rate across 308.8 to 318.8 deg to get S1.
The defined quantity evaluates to 97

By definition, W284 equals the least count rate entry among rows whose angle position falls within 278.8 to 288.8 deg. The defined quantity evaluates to 168.5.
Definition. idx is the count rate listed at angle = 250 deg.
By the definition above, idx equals 186.7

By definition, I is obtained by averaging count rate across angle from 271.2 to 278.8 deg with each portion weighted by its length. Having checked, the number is 179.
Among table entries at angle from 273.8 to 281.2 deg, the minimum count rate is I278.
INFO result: 174.7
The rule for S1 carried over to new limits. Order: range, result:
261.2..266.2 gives 171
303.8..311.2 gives 104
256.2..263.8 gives 182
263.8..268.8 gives 171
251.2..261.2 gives 186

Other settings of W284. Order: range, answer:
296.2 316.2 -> 76.65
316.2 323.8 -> 129.2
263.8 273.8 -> 168.9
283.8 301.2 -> 111.5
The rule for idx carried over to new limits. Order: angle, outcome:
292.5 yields 161.1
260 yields 177.5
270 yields 179.7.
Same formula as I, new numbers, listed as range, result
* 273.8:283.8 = 176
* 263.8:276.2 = 177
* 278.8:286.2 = 174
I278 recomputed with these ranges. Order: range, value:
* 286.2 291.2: 171.2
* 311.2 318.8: 77.37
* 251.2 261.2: 177.5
